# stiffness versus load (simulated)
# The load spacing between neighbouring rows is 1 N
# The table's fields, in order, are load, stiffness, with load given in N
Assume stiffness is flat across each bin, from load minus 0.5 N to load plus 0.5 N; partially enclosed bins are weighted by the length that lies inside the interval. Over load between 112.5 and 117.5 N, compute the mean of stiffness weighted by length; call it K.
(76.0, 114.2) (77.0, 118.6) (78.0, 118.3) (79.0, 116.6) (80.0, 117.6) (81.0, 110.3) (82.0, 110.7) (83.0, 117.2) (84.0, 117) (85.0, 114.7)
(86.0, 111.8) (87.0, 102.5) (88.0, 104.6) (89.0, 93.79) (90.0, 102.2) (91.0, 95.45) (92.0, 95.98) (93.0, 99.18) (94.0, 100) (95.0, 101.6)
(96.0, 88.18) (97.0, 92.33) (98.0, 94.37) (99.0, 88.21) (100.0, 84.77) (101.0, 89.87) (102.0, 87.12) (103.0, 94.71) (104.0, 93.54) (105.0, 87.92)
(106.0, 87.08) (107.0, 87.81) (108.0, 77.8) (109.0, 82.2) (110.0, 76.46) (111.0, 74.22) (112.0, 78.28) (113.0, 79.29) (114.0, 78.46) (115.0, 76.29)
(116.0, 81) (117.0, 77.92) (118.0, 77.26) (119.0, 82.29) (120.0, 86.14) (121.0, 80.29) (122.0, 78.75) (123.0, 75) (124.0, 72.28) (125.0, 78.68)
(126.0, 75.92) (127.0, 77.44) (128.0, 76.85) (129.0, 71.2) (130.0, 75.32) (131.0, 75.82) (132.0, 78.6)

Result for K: 78.6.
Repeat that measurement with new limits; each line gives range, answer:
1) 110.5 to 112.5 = 76.2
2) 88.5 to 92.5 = 96.9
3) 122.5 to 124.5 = 73.6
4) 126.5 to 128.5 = 77.1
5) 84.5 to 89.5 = 105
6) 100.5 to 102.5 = 88.5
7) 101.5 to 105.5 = 90.8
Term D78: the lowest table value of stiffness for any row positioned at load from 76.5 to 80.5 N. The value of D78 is 116.6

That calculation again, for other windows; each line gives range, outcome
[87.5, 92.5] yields 93.79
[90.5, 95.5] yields 95.45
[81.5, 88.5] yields 102.5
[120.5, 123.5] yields 75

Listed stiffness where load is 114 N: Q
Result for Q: 78.46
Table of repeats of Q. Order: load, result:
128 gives 76.85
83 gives 117.2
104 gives 93.54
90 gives 102.2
